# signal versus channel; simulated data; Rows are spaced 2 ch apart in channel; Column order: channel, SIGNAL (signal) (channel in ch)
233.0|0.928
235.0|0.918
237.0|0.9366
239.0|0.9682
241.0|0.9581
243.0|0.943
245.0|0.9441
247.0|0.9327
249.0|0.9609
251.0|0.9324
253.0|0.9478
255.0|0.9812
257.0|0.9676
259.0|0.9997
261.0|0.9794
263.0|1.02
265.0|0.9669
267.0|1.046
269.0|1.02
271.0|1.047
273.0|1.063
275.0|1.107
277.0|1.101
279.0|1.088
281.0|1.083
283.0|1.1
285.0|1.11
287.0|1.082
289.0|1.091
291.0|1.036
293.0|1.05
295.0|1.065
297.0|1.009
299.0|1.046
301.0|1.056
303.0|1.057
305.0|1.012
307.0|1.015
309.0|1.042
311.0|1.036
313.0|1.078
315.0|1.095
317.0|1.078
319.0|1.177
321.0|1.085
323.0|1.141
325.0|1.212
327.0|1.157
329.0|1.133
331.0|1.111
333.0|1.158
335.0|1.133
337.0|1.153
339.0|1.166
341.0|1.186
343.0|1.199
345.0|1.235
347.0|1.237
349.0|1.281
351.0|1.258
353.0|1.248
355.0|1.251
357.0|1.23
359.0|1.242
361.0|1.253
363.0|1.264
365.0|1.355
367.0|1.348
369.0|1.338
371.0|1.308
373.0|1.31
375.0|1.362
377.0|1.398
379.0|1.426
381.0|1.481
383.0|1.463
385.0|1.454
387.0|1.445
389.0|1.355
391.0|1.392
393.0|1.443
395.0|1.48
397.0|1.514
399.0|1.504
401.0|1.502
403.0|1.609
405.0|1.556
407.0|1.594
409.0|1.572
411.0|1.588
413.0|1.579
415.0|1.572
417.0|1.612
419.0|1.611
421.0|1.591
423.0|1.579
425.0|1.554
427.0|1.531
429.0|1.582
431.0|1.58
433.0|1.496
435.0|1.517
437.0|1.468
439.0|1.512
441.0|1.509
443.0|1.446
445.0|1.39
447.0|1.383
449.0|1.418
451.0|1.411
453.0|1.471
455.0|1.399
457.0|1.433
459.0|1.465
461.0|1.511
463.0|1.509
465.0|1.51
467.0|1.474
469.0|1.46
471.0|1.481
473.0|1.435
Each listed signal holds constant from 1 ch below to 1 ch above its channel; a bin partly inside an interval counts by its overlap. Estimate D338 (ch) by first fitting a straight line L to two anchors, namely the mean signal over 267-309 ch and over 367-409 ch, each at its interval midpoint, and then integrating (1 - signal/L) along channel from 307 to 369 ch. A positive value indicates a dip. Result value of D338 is 3.5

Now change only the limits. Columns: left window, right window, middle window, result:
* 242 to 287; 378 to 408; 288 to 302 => 0.9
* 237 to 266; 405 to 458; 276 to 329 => 1.8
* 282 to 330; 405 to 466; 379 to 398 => -1.3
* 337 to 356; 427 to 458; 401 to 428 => -3.5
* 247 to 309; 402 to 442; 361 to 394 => 0.4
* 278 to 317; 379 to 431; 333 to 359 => 1.2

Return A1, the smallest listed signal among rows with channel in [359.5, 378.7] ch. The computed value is 1.253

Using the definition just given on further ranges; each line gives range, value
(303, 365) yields 1.012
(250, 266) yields 0.9324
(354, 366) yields 1.23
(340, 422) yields 1.186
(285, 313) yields 1.009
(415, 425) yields 1.554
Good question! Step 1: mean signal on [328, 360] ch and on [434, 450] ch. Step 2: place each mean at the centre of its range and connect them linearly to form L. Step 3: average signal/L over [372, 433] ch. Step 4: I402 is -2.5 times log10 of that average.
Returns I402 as -0.12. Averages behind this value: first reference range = 1.2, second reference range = 1.46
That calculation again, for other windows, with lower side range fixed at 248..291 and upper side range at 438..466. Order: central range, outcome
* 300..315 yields 0.075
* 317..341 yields 0.022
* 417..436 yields -0.123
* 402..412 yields -0.173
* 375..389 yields -0.111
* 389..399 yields -0.102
